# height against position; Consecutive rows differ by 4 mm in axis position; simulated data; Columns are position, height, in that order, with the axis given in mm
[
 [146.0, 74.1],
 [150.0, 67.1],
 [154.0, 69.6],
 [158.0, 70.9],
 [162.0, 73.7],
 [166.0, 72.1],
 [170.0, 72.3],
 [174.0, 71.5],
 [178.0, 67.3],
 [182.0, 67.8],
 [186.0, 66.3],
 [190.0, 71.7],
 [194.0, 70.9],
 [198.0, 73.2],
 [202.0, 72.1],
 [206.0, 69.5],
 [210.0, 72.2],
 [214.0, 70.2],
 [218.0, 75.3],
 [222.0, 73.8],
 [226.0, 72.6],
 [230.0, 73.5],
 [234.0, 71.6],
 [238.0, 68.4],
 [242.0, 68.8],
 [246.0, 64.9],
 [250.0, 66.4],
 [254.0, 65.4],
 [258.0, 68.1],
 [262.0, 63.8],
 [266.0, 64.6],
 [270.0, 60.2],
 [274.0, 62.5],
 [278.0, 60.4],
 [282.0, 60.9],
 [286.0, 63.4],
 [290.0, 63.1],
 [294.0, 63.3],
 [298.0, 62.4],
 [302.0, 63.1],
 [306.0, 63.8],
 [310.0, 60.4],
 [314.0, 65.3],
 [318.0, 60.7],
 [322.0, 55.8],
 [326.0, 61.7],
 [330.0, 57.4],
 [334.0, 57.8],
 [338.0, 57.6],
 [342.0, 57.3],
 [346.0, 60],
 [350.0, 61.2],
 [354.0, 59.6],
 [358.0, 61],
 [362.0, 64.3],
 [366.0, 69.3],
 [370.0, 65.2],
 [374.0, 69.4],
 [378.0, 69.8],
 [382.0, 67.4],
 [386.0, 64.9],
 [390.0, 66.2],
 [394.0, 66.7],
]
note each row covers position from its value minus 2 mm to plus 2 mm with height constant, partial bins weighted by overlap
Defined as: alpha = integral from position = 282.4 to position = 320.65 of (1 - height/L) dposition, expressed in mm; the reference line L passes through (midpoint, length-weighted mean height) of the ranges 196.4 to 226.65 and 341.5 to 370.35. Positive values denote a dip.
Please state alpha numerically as 2.0 mm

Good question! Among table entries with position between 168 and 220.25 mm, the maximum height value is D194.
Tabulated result 75.3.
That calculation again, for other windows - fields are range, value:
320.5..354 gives 61.7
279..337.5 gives 65.3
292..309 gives 63.8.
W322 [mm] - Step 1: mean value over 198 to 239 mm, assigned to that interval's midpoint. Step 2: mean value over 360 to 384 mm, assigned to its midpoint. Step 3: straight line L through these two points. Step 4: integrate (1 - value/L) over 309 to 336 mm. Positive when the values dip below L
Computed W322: 3.6 mm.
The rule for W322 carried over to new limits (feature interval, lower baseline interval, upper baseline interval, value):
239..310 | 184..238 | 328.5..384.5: 4.1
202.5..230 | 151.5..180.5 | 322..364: -1.9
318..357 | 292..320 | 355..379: 3.4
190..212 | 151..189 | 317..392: -0.9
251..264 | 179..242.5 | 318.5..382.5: 0.4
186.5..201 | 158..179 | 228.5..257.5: -0.2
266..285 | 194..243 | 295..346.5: 1.1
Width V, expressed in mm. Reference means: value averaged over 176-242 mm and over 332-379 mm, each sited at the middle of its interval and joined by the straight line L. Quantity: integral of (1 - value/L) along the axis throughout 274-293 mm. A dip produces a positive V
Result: 1.3 mm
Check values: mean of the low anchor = 71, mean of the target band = 62.1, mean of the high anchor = 62.6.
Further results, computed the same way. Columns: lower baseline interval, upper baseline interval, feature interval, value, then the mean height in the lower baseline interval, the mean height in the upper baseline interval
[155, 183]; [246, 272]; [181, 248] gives -3.0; 70.9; 64.8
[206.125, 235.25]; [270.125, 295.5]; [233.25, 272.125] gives 0.7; 72.6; 62.1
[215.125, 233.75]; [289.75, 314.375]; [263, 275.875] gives 0.9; 73.4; 62.9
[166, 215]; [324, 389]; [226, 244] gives -0.6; 70.5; 62.8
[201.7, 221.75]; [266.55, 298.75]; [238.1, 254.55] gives 0.1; 72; 62.1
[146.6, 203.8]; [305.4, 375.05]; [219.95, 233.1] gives -1.1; 70.5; 61.4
